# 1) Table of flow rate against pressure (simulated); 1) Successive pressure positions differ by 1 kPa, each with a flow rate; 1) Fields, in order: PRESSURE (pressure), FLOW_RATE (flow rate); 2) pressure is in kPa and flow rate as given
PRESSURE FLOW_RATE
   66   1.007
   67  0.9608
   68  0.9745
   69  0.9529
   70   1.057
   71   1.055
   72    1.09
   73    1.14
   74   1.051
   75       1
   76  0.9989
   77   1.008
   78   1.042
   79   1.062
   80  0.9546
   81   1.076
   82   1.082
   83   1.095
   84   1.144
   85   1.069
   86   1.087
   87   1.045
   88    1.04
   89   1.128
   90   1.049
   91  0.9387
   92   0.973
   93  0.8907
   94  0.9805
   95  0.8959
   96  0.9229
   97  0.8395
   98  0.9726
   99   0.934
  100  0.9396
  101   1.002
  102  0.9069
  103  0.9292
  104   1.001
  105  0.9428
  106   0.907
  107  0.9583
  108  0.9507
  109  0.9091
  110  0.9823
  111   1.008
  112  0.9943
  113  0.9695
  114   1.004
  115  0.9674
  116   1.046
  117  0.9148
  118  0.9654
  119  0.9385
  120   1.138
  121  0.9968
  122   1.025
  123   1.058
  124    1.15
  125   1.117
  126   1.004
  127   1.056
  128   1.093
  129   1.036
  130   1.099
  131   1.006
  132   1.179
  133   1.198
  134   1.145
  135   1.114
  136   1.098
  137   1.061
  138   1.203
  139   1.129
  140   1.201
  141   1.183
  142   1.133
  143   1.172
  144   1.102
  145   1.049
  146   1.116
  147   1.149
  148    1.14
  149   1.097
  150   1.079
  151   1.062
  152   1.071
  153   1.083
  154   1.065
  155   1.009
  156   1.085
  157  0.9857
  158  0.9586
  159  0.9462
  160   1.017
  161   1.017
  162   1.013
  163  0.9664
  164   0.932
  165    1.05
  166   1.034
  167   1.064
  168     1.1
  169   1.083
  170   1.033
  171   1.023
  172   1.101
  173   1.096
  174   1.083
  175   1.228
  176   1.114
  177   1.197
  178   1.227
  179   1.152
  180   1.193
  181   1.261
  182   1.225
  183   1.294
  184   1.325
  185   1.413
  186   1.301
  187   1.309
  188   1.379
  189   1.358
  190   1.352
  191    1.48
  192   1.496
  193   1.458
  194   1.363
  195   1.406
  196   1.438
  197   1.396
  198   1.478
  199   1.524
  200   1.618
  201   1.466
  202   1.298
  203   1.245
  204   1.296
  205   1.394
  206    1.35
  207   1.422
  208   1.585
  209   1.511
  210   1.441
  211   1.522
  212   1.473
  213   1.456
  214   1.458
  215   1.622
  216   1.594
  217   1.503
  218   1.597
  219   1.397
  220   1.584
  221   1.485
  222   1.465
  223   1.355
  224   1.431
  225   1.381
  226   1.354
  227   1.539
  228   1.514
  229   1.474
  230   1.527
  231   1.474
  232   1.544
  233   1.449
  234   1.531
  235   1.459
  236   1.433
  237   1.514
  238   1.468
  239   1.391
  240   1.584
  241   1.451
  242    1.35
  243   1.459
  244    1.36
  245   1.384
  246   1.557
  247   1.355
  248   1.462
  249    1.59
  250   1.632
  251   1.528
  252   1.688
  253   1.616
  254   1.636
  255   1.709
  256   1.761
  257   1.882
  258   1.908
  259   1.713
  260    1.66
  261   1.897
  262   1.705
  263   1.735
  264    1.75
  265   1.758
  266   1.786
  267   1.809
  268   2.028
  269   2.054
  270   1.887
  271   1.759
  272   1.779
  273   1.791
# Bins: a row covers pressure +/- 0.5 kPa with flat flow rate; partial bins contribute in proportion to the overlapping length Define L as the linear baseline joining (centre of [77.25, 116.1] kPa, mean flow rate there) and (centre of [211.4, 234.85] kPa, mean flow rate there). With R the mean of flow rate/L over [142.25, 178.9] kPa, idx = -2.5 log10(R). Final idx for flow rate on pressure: 0.16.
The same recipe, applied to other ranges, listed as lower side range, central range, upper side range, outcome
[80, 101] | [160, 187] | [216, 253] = 0.13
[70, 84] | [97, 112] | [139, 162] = 0.12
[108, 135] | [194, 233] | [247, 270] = 0.03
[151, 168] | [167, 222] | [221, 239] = -0.09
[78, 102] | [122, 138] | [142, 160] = -0.05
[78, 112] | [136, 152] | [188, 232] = 0.06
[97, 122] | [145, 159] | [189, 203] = 0.13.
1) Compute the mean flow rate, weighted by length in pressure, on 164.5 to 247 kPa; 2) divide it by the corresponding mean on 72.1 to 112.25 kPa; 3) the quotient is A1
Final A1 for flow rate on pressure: 1.4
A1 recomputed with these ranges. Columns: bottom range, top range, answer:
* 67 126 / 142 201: 1.18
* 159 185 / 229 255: 1.35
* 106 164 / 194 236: 1.39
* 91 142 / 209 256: 1.47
